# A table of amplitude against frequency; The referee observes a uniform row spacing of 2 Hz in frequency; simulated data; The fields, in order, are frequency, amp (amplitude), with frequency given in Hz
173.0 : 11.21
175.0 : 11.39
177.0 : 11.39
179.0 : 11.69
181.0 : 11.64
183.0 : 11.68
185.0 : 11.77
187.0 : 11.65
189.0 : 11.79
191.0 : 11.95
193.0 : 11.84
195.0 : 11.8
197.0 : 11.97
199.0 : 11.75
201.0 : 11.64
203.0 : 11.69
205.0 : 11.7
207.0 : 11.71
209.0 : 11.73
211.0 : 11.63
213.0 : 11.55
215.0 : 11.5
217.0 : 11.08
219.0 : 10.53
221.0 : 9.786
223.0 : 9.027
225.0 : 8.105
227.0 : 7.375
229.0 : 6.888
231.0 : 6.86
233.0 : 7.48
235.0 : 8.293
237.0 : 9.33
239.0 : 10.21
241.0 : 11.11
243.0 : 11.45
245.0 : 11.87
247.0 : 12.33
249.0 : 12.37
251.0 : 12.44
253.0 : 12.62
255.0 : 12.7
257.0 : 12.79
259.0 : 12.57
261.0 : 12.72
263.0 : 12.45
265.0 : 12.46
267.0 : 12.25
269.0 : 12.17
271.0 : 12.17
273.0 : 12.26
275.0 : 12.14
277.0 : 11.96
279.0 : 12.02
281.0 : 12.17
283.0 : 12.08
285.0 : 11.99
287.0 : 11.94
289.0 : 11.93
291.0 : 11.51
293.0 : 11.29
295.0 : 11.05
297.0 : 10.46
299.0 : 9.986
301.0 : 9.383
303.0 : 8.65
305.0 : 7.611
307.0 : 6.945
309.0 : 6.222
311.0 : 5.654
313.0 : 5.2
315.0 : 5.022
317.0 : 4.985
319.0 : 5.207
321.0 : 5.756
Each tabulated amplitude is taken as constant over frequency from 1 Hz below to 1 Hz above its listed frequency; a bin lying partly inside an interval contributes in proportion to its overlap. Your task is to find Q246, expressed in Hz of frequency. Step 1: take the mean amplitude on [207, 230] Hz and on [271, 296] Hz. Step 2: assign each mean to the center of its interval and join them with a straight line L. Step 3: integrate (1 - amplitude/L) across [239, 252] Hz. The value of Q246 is -1.2 Hz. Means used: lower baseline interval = 10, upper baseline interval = 11.9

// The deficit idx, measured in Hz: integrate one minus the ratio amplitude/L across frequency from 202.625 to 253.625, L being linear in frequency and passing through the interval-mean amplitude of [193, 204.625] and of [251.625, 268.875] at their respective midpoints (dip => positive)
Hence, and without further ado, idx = 7.4 Hz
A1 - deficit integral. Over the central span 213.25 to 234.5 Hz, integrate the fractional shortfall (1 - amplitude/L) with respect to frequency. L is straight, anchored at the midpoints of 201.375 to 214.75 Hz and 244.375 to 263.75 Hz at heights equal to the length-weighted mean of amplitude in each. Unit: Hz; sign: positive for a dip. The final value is 5.3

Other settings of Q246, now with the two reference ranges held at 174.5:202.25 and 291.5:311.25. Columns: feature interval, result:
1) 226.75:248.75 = 1.9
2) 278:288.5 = -3.0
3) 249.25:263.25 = -3.6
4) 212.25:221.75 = 0.1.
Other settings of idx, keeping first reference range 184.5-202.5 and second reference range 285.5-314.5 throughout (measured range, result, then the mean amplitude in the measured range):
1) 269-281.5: -3.1 Hz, 12.1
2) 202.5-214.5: -0.3 Hz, 11.7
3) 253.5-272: -4.5 Hz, 12.5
